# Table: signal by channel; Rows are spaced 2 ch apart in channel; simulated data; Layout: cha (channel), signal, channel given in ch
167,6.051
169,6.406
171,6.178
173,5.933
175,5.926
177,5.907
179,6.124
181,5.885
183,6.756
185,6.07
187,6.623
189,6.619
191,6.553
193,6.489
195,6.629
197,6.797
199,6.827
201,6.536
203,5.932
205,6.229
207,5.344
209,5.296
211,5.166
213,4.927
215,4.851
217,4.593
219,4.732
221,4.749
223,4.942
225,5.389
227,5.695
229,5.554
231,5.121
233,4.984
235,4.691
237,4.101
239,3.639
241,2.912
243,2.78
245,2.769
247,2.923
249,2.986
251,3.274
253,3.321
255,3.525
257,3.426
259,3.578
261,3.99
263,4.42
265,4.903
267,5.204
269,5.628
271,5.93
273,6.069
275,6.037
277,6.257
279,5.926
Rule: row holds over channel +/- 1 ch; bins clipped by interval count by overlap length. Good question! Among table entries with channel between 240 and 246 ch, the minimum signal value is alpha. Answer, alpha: 2.769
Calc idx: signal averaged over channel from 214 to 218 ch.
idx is 4.72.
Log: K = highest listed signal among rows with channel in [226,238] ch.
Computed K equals 5.695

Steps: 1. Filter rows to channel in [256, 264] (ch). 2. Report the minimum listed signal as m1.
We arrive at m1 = 3.426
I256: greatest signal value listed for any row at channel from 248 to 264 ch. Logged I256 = 4.42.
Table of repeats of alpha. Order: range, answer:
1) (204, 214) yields 4.927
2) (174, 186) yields 5.885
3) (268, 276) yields 5.628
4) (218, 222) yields 4.732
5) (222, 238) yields 4.101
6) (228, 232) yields 5.121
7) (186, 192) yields 6.553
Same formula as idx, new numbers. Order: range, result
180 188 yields 6.33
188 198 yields 6.62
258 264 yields 4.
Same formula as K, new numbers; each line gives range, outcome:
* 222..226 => 5.389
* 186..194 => 6.623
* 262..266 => 4.903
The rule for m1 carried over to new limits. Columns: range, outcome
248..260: 2.986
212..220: 4.593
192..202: 6.489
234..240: 3.639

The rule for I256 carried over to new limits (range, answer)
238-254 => 3.639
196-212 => 6.827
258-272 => 5.93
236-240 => 4.101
